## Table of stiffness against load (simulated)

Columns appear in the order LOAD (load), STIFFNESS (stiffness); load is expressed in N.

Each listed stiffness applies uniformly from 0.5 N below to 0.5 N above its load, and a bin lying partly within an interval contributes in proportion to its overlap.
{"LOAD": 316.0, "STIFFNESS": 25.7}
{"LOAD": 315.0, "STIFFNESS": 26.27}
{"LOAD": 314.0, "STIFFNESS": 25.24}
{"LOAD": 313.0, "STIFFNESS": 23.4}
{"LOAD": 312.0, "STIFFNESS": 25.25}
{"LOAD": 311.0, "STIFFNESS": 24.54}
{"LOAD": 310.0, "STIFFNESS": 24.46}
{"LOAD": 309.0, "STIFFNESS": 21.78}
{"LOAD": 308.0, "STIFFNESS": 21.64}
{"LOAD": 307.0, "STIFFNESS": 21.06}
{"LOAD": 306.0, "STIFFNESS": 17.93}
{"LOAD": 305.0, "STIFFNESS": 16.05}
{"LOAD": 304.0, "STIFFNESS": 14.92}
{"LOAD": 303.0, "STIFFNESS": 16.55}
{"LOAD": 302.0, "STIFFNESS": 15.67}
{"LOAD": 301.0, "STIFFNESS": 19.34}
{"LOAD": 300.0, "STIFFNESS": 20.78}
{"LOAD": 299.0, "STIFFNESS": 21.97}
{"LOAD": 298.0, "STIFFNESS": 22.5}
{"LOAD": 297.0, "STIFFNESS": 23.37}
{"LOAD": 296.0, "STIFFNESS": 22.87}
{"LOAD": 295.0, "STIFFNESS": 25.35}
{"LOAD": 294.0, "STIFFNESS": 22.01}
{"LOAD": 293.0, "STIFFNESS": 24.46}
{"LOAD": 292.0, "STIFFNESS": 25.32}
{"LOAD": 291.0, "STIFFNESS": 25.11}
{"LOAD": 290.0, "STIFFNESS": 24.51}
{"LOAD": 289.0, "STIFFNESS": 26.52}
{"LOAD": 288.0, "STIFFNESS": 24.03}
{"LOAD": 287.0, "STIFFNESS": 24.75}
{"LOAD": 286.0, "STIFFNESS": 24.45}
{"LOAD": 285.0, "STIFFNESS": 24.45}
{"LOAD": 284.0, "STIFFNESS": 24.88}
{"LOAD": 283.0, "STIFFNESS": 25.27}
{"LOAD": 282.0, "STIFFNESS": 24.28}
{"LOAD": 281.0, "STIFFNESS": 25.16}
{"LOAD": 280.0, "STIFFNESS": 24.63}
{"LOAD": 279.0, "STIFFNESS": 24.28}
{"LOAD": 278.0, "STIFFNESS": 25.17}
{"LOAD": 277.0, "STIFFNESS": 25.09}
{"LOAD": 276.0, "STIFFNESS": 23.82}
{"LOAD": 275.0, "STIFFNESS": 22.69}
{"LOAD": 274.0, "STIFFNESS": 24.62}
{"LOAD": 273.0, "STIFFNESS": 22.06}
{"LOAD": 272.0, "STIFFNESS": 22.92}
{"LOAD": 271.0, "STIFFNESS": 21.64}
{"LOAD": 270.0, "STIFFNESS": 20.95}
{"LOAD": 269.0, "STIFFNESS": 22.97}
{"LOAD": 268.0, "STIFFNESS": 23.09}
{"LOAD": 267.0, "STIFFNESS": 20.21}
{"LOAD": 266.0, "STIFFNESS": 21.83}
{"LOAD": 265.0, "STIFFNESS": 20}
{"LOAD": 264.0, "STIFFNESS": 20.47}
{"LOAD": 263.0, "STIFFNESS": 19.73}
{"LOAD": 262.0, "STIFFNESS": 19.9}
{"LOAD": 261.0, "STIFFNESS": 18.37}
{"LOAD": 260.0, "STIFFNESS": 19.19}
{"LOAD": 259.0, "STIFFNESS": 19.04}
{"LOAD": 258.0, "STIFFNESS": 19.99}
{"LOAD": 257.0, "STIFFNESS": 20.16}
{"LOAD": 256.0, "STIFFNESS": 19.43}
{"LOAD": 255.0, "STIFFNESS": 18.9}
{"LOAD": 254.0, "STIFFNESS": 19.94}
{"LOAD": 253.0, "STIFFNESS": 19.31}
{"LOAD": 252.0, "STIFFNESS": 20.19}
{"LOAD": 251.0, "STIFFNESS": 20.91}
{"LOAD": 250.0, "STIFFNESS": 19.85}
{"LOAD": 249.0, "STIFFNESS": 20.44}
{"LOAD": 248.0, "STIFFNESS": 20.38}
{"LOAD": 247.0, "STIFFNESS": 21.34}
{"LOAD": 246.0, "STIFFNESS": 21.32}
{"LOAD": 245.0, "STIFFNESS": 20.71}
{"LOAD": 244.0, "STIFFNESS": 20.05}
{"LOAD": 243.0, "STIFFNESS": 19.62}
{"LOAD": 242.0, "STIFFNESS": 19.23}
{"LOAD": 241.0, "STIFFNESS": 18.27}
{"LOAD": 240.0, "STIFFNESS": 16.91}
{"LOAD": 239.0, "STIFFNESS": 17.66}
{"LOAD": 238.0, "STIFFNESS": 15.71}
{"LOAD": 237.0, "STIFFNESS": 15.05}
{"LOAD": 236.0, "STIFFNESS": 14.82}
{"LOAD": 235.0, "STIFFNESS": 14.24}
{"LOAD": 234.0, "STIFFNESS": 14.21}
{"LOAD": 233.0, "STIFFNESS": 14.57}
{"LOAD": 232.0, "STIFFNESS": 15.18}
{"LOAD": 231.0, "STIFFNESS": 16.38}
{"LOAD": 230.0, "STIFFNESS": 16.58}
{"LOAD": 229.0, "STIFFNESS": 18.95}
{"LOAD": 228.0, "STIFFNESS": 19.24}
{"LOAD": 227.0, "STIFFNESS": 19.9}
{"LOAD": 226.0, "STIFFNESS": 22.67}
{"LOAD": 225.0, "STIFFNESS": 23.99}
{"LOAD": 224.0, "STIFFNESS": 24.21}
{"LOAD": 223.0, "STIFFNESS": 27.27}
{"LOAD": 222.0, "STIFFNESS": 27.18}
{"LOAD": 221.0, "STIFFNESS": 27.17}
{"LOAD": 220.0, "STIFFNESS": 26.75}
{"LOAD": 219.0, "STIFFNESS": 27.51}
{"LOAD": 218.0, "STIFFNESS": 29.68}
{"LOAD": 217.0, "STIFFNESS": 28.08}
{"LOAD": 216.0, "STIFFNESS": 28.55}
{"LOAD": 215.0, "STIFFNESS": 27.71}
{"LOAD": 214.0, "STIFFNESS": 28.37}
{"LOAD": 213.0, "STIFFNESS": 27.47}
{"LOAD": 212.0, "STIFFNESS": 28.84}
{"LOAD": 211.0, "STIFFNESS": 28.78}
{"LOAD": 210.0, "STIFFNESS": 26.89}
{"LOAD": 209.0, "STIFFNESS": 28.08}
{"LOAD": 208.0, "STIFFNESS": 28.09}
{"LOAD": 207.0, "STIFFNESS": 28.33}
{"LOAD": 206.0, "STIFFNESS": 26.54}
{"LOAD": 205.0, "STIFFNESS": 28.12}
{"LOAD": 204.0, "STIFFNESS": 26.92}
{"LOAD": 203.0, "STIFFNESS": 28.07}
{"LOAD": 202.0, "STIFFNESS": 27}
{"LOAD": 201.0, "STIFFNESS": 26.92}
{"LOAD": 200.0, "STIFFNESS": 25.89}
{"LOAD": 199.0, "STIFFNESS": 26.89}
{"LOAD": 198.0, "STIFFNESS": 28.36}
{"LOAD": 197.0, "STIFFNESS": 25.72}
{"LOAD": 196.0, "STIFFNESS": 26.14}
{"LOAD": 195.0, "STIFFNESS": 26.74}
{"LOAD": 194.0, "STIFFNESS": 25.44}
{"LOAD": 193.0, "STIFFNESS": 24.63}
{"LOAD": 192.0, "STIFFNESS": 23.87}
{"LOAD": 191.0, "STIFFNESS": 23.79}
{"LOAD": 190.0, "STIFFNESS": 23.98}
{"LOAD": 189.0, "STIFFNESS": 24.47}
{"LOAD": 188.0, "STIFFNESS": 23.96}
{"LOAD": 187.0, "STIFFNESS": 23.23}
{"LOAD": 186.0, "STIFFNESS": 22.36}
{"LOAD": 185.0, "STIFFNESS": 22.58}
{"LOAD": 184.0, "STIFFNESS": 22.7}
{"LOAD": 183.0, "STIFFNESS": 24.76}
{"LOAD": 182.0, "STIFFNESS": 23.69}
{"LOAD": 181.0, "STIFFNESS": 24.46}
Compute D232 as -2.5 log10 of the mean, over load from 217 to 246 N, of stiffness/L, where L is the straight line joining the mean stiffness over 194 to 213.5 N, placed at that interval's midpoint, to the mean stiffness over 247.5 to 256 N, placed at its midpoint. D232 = 0.14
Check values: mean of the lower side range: 27.3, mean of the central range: 20.3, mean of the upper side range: 20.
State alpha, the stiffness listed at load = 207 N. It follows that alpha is 28.33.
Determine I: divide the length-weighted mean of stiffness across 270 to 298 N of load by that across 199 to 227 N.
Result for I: 0.89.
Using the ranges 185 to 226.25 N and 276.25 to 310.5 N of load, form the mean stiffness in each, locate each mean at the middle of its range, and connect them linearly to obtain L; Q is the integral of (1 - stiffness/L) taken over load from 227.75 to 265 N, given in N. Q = 9.19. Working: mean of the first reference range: 26.4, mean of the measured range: 18.6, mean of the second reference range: 22.7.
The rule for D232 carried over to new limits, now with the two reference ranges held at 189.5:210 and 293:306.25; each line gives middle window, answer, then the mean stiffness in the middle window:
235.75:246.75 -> 0.29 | 18.3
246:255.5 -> 0.15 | 20.2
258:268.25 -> 0.12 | 20.1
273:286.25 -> -0.14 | 24.4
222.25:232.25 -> 0.19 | 20.7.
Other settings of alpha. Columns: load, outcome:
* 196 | 26.14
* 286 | 24.45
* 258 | 19.99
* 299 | 21.97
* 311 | 24.54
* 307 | 21.06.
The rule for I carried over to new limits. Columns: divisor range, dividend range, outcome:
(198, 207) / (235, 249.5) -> 0.68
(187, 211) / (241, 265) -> 0.76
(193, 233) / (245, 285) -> 0.85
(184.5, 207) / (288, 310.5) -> 0.84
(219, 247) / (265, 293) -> 1.21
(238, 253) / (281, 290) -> 1.27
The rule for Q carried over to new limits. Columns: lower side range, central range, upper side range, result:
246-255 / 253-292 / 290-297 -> -0.3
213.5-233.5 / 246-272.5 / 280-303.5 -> 3.3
